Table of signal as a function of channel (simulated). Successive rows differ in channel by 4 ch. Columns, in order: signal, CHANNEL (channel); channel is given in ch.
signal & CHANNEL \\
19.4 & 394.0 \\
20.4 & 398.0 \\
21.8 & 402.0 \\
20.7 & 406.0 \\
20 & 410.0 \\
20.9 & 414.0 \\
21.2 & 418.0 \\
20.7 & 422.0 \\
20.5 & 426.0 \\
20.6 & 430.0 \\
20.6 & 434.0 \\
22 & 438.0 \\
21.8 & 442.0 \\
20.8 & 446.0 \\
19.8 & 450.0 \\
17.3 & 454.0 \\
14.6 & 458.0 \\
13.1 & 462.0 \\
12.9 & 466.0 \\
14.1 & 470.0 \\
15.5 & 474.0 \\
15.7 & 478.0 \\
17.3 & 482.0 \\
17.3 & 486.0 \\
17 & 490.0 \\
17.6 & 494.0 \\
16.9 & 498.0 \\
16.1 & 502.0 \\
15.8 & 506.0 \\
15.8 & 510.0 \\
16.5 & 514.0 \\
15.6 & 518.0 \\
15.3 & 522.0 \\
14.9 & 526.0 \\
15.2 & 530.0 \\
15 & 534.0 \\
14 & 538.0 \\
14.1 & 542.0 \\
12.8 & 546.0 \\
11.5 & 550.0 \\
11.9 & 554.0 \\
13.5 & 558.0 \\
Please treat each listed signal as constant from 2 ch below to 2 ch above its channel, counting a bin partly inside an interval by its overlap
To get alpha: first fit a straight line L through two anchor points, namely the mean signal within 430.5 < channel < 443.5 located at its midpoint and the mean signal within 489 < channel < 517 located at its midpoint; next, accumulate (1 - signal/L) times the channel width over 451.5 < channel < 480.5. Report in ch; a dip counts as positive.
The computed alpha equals 6.5 ch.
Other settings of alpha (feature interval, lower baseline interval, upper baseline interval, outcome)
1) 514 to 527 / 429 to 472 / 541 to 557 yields -1.28 ch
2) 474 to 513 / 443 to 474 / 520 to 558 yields -3.50 ch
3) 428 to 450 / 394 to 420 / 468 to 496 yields -2.55 ch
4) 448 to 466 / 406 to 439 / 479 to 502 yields 2.94 ch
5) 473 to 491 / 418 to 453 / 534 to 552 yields 0.95 ch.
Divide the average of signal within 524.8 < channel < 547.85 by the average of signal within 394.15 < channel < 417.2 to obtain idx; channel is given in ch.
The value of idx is 0.69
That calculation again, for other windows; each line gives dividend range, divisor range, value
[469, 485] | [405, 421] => 0.77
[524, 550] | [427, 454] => 0.68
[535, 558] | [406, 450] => 0.62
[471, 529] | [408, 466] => 0.84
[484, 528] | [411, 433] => 0.78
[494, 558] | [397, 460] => 0.73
